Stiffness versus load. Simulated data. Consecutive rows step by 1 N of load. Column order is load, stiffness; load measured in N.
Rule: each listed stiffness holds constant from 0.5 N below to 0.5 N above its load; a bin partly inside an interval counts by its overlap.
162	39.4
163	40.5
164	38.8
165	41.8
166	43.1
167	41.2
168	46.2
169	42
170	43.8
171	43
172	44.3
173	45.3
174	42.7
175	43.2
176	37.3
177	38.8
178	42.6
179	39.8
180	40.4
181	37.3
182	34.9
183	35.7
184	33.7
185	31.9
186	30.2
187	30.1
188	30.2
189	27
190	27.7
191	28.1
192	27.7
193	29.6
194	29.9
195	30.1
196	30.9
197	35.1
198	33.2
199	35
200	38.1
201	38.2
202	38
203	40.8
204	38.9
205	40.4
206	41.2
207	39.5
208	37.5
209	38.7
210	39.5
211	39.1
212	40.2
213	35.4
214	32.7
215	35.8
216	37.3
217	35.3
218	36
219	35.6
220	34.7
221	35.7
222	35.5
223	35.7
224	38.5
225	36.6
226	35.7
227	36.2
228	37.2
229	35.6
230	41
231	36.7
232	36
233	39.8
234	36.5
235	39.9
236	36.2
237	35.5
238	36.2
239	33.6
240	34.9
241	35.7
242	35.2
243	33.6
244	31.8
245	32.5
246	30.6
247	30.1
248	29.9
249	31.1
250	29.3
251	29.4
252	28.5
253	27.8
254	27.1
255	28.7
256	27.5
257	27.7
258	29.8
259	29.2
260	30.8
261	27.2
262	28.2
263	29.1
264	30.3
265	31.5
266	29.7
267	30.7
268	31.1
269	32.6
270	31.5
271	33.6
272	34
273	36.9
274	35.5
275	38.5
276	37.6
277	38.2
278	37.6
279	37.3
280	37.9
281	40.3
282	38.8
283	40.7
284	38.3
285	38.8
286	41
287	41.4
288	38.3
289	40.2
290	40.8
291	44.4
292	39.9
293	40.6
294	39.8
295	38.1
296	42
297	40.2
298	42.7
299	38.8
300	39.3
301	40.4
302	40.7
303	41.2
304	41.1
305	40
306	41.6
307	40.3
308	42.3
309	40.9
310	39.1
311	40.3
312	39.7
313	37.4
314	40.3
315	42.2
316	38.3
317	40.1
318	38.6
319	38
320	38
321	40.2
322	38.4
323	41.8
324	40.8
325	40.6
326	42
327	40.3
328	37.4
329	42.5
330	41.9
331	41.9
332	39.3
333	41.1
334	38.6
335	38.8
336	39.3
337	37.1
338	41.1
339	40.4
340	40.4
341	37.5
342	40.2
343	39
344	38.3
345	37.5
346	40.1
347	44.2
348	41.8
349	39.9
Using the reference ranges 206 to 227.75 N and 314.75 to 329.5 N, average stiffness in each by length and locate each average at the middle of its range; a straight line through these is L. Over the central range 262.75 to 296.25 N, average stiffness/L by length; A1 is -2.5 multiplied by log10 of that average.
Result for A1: 0.05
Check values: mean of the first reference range 36.8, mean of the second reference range 39.9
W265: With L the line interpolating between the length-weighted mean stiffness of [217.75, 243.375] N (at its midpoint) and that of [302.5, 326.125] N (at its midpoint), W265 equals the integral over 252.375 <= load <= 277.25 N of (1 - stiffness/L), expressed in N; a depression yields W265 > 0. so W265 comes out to 4.32 N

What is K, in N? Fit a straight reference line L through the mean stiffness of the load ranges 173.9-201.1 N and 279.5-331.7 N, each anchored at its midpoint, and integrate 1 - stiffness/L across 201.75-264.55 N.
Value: 3.3 N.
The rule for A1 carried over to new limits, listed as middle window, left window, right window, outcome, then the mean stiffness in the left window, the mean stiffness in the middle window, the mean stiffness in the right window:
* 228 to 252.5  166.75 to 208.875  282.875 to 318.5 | 0.12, 36.7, 34.2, 40.3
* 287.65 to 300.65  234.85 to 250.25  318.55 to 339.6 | -0.09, 33.4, 40.4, 40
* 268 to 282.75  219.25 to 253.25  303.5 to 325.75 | 0.03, 34.6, 36.3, 40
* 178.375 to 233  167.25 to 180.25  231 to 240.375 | 0.11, 42.3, 35.5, 36.5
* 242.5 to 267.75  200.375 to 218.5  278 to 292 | 0.30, 38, 29.7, 39.8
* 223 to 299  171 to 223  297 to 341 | 0.09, 36.1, 35.1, 40.1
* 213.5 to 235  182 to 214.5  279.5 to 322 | -0.02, 34.5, 36.5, 40.1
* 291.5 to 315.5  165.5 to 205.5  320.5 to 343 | -0.03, 36.7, 40.4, 40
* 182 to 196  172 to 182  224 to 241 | 0.30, 40.7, 30.3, 36.7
